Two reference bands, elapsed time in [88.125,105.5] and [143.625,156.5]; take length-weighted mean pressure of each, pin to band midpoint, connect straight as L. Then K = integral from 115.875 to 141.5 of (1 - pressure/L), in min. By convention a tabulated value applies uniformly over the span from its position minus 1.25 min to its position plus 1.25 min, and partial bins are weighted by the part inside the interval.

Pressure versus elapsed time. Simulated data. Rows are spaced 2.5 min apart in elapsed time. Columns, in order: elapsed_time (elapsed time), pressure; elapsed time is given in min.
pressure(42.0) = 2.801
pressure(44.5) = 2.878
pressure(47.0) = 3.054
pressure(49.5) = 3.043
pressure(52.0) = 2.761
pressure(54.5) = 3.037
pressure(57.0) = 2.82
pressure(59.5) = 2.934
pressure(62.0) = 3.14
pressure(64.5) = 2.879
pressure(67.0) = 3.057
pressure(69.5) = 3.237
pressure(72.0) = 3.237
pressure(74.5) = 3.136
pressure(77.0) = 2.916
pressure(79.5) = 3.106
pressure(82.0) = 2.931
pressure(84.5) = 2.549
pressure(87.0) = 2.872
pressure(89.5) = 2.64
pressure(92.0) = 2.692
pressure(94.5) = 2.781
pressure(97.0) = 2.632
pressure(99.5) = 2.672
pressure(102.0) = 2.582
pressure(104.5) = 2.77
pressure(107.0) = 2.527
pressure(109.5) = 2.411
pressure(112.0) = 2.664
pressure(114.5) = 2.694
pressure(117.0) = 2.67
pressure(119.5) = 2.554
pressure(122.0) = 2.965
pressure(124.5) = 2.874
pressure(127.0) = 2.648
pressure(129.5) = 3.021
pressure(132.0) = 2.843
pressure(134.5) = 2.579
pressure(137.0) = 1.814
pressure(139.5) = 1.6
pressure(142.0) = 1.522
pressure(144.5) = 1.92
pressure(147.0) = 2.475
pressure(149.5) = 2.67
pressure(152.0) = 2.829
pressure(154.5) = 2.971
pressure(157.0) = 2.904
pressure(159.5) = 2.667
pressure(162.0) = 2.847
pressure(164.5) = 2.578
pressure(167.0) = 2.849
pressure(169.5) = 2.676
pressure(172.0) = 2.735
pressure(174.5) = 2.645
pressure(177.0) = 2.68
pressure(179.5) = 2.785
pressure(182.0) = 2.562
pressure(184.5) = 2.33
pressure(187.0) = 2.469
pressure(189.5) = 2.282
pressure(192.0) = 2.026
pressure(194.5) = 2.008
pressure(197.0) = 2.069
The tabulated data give 1.1 min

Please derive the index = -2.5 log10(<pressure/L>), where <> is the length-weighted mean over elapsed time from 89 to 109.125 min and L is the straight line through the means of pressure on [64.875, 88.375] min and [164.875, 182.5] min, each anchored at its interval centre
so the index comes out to 0.11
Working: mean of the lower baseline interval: 3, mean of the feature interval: 2.65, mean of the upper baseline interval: 2.7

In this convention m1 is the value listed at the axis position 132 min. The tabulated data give 2.843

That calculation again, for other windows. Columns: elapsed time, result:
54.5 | 3.037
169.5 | 2.676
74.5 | 3.136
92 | 2.692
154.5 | 2.971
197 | 2.069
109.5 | 2.411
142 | 1.522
